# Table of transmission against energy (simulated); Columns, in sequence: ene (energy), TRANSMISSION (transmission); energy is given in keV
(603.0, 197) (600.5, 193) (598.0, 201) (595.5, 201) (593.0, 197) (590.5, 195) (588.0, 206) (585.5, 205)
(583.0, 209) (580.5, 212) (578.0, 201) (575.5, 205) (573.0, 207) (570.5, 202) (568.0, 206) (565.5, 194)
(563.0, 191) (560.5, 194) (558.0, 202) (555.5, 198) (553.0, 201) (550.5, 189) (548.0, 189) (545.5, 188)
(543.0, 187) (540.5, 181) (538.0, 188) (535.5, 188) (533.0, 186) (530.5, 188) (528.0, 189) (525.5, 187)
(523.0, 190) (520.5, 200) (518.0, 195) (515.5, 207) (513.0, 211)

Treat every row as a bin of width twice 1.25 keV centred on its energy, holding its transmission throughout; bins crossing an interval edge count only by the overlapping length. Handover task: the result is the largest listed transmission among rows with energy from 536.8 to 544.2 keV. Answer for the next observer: 188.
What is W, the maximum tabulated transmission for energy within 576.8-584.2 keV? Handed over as 212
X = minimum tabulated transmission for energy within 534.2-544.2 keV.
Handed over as 181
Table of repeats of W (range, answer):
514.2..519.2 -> 207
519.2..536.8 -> 200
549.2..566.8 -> 202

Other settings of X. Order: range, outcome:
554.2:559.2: 198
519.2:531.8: 187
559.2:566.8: 191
